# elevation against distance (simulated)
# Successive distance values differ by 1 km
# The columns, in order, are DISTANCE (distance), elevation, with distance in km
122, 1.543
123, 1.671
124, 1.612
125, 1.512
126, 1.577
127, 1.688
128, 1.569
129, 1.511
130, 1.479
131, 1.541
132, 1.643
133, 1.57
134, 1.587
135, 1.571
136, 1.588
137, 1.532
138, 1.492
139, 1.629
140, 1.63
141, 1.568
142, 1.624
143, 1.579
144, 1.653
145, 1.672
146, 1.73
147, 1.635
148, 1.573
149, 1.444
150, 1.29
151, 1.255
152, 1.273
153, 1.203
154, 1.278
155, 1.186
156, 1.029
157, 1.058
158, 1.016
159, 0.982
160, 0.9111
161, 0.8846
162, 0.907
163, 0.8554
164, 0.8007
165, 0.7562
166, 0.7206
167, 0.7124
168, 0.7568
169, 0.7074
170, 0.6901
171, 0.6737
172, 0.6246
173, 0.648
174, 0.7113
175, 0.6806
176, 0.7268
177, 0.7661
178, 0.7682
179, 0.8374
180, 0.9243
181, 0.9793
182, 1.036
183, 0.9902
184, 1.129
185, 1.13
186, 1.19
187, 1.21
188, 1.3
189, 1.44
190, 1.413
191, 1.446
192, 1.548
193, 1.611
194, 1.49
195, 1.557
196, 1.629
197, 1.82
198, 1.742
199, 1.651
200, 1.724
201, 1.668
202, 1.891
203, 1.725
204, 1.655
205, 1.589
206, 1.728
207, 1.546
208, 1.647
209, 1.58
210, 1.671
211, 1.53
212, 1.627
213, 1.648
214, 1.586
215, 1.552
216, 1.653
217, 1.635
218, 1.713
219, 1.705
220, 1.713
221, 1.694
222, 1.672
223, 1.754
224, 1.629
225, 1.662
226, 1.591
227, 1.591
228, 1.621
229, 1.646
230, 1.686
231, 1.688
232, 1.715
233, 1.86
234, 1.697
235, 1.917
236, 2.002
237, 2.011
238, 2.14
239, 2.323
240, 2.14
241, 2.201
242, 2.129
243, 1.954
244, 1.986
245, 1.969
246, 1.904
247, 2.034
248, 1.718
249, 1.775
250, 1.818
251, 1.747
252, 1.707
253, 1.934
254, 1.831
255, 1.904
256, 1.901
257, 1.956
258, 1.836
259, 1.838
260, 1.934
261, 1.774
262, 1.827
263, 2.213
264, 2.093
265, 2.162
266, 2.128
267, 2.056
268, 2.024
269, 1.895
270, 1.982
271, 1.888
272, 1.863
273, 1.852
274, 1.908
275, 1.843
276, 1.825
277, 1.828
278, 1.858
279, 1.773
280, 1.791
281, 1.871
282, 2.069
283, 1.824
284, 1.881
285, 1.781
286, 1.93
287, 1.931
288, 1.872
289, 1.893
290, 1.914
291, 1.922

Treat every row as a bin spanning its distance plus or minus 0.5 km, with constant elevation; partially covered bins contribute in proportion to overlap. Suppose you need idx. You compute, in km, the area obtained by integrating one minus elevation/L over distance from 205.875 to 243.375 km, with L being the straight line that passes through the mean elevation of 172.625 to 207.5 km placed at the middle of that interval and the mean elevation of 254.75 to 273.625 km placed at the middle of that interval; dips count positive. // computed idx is -3.3 km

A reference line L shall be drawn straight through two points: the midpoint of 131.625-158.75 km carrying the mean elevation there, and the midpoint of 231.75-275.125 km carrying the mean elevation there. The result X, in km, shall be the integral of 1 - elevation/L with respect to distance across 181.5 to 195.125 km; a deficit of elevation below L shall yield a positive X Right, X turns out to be 2.8 km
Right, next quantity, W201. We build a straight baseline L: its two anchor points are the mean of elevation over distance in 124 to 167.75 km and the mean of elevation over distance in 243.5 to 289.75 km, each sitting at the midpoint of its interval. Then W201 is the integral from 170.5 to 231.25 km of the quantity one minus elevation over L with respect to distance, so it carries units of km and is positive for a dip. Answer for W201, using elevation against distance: 7.2 km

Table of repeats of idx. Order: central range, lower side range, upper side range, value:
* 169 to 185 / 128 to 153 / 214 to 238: 7.9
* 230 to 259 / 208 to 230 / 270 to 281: -3.0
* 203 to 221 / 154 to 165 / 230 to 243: 0.1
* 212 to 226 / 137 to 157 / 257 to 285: 0.5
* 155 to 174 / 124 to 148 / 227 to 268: 9.6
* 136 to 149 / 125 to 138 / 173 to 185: -1.9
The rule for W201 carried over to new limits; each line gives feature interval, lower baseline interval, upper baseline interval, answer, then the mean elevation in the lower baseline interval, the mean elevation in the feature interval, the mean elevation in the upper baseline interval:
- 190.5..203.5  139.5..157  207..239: -0.3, 1.44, 1.65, 1.71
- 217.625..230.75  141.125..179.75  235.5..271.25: 0.1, 1.05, 1.67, 1.97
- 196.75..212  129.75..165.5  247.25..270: -0.4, 1.34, 1.67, 1.92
